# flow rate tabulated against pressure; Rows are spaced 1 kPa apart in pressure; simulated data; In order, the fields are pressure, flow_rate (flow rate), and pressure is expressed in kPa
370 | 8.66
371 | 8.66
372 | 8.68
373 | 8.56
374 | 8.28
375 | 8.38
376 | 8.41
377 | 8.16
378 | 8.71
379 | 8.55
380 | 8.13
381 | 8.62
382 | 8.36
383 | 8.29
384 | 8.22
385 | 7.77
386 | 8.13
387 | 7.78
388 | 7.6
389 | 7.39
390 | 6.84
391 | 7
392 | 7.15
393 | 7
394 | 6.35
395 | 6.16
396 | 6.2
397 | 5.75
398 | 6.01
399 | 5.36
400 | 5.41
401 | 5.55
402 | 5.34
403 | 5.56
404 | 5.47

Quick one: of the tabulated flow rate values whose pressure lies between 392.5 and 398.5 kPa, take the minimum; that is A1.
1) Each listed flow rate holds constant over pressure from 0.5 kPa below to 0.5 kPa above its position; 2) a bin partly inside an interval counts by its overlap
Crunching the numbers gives 5.75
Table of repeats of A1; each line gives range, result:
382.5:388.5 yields 7.6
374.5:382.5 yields 8.13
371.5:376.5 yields 8.28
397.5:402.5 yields 5.34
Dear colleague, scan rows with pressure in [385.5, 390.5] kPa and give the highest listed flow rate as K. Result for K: 8.13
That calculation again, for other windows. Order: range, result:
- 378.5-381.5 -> 8.62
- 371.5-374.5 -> 8.68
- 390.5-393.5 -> 7.15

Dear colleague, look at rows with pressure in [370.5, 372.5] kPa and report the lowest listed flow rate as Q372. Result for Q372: 8.66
